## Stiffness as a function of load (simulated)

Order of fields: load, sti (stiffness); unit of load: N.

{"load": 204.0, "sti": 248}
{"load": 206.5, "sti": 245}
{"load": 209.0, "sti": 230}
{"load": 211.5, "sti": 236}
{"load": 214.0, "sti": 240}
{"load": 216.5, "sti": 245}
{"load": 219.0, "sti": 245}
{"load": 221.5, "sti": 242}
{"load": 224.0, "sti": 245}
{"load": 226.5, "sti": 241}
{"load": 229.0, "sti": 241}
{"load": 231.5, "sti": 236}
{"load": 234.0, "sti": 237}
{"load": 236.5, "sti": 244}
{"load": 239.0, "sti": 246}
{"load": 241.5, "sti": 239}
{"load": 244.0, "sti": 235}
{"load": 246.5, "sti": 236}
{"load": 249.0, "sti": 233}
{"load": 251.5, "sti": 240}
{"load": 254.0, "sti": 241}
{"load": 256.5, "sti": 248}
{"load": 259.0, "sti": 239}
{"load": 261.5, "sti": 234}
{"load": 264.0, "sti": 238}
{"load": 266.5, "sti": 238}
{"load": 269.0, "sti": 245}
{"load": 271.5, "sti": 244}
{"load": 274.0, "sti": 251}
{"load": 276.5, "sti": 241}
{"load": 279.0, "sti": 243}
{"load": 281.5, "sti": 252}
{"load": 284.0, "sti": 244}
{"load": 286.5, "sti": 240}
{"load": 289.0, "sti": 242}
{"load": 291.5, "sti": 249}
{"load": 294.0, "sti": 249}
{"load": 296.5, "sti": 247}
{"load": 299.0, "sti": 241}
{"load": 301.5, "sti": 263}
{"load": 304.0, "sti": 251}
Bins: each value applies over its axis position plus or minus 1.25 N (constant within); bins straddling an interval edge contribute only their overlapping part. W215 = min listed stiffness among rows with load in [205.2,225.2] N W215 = 230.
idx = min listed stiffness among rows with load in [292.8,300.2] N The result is 241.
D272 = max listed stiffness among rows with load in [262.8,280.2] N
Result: 251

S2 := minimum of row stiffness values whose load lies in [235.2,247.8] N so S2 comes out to 235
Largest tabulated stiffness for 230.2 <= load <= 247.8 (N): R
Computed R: 246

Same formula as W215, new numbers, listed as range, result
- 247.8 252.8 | 233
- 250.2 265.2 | 234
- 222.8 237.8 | 236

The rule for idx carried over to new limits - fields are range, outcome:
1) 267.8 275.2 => 244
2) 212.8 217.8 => 240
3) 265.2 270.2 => 238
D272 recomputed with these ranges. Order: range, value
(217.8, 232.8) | 245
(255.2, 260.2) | 248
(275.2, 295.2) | 252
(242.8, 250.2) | 236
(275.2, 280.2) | 243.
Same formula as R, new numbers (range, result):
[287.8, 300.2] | 249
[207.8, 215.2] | 240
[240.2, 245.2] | 239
